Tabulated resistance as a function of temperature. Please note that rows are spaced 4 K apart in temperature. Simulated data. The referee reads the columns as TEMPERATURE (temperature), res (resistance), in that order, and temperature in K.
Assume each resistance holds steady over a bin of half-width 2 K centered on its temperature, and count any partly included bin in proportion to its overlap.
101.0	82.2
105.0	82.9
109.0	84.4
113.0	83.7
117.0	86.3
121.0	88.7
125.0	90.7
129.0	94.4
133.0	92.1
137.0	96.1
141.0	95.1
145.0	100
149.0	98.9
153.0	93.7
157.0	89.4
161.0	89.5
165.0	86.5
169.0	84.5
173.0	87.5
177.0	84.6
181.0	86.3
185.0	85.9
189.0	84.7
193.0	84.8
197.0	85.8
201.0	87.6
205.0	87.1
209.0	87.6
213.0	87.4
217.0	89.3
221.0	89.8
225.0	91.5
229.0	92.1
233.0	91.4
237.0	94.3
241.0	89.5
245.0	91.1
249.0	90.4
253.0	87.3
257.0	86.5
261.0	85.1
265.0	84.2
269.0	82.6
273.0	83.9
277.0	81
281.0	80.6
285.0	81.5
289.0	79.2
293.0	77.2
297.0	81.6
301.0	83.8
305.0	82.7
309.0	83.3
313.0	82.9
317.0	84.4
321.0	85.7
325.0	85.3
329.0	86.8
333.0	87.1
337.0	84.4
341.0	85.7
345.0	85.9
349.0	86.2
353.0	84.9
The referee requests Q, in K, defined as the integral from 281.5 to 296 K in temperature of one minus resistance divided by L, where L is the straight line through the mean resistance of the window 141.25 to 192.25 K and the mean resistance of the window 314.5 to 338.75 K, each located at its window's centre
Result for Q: 1.15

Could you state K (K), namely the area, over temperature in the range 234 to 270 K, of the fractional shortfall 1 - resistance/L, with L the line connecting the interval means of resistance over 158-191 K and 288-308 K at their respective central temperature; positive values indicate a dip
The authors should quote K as -2.2 K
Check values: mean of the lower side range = 86.3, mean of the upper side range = 81.1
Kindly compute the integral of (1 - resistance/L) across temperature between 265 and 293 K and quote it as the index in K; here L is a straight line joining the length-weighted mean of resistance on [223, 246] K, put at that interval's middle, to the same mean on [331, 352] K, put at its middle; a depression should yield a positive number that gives 2.5 K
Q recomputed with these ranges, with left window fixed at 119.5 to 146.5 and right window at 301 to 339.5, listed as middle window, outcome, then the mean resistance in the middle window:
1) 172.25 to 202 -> 1.8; 85.8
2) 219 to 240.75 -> -0.6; 91.6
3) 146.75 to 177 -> 0.9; 89.7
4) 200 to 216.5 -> 0.5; 87.6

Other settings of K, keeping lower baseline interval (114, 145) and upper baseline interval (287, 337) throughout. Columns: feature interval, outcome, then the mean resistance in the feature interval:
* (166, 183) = 0.8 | 85.8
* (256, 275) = 0.3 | 84.4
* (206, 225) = -0.2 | 88.8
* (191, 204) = 0.4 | 86.1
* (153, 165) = 0.1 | 89.7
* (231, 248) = -0.9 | 91.5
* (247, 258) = -0.3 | 88.2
